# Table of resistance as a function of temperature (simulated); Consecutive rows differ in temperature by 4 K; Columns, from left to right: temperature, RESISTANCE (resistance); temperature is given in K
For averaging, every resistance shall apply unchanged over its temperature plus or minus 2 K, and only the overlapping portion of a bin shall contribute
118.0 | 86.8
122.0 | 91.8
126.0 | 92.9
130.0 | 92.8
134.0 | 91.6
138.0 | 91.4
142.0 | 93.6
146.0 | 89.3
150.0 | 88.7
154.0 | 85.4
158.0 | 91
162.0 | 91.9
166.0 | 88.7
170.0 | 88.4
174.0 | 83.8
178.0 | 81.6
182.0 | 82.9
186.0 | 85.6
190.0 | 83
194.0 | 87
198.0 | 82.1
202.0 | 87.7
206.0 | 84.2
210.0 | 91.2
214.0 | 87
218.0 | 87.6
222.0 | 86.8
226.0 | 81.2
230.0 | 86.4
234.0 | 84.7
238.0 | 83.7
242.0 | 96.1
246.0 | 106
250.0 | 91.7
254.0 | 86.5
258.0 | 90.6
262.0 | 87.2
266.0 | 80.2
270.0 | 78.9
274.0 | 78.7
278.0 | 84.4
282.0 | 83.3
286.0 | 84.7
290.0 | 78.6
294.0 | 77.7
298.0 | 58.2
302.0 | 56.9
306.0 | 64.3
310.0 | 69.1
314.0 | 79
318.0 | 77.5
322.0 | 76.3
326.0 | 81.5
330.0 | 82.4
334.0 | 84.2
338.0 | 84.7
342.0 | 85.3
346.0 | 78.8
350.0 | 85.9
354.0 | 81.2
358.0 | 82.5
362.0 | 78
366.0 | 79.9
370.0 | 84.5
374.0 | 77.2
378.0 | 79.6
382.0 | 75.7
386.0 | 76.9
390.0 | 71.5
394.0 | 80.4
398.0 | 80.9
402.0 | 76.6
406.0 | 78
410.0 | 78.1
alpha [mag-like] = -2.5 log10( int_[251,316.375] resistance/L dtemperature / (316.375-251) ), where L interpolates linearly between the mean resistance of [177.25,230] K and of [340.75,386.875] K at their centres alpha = 0.072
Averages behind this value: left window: 85.4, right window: 80.5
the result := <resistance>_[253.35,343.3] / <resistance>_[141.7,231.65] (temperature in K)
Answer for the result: 0.91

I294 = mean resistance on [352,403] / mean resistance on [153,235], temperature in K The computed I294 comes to 0.9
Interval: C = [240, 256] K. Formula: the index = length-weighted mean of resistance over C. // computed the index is 95.1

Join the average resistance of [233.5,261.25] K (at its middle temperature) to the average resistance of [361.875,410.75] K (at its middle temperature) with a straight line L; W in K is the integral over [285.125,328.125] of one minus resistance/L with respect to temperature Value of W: 6.5 K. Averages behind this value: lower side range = 91.5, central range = 72.8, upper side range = 78.3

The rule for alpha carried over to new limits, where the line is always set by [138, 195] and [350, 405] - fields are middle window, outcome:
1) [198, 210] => 0.00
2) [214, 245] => -0.03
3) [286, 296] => 0.04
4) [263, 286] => 0.02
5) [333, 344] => -0.05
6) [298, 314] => 0.26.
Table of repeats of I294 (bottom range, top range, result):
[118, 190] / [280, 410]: 0.88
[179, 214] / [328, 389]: 0.95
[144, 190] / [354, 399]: 0.91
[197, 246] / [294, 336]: 0.84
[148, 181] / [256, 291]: 0.95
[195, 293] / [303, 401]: 0.91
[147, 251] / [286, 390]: 0.89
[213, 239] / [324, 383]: 0.96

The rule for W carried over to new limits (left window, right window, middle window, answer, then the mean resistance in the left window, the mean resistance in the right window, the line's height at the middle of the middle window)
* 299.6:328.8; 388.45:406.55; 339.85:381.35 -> -3.3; 72.2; 77.6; 75.2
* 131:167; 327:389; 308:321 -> 1.2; 90.3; 81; 82.9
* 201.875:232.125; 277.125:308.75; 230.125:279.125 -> -4.7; 86.4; 73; 79.8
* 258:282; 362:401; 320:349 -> -0.6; 82.7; 78.4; 80.2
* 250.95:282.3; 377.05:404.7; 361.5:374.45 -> -0.3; 84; 77.3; 78.5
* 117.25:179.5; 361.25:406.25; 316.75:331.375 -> 0.3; 89.5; 78.3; 81.1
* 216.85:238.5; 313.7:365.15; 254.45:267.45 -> -0.4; 85.1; 81.4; 84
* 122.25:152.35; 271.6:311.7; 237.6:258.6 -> -3.9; 91.4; 73.7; 78.7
